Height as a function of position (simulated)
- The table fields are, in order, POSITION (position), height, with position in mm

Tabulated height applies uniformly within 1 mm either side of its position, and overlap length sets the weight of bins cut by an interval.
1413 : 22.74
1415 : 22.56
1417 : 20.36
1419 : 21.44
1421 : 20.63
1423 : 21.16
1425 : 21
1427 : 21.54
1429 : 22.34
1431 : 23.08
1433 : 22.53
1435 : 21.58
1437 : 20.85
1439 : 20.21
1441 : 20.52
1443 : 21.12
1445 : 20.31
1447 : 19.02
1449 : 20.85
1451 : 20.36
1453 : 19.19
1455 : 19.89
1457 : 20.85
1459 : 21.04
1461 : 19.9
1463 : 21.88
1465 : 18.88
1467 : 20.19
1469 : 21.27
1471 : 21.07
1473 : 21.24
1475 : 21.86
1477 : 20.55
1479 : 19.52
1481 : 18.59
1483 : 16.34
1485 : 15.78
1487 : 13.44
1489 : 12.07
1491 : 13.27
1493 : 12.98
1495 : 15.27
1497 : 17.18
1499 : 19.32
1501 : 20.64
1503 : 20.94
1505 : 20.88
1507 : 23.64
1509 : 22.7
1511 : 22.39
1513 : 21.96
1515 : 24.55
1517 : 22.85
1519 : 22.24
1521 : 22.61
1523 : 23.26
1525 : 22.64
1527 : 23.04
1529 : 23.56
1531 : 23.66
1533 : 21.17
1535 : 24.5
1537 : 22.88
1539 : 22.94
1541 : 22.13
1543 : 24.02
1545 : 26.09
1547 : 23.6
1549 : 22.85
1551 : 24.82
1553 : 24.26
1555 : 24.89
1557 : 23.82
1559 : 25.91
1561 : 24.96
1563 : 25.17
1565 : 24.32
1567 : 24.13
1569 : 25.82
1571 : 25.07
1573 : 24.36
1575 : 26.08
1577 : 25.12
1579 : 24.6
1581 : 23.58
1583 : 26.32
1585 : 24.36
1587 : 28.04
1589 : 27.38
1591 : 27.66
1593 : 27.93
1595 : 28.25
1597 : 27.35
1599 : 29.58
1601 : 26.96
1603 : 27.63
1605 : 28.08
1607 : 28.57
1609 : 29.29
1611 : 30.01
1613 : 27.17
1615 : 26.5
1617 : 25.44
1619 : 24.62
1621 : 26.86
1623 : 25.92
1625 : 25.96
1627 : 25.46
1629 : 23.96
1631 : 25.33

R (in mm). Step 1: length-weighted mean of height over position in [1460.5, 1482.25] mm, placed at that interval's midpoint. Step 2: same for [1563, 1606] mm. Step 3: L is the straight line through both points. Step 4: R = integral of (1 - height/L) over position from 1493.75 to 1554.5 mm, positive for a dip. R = 2.05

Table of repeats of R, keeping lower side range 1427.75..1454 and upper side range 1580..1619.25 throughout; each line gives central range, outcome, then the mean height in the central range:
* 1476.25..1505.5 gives 7.5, 17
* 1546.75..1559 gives 0.6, 24.2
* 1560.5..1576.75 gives 0.7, 25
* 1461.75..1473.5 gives 0.7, 20.7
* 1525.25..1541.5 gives 1.1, 23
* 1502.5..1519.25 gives 0.9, 22.5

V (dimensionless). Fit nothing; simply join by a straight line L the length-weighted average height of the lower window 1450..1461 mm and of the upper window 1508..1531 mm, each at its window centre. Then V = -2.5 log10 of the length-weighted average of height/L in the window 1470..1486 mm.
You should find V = 0.10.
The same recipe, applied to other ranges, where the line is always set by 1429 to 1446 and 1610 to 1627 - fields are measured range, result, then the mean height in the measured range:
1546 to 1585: 0.01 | 24.7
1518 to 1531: 0.04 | 23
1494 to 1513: 0.14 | 20.4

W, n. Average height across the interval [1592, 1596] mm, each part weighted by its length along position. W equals 28.1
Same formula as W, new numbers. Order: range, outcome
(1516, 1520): 22.5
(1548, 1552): 23.8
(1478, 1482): 19.1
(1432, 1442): 21.1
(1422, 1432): 21.8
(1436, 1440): 20.5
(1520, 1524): 22.9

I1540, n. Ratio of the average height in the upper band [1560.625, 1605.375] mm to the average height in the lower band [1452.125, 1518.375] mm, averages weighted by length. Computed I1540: 1.35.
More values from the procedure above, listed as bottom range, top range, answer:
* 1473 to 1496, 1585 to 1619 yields 1.67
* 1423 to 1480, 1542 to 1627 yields 1.25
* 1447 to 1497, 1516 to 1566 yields 1.28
